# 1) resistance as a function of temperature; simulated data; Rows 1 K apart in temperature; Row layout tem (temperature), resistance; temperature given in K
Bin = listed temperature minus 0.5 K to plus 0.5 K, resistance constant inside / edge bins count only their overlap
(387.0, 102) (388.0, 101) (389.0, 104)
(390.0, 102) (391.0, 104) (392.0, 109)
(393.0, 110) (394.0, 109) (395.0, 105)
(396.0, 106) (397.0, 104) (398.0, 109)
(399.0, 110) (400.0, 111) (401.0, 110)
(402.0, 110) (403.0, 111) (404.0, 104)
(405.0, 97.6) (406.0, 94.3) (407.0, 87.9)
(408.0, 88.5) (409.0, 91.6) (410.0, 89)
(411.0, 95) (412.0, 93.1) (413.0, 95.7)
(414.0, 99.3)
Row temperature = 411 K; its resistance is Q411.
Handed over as 95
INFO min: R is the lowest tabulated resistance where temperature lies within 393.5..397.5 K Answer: 104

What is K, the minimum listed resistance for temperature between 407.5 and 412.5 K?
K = 88.5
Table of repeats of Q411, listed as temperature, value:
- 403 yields 111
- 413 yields 95.7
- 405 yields 97.6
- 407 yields 87.9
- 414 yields 99.3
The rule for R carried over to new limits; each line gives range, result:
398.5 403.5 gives 110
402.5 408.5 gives 87.9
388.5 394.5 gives 102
